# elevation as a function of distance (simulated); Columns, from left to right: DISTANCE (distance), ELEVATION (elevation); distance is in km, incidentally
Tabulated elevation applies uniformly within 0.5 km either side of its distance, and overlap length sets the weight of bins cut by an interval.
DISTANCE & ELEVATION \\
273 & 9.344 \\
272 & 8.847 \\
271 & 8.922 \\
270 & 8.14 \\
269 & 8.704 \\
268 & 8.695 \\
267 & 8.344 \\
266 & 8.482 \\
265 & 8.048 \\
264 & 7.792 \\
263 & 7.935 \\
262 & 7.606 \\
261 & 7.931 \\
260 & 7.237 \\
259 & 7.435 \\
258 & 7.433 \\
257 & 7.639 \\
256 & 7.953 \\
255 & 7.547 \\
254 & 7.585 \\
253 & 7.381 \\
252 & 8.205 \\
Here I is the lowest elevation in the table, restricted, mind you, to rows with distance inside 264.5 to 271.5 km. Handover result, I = 8.048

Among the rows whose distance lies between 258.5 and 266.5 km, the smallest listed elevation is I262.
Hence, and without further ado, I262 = 7.237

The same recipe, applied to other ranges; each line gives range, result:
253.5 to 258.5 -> 7.433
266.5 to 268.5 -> 8.344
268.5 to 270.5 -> 8.14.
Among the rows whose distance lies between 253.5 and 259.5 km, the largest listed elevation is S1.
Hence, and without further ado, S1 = 7.953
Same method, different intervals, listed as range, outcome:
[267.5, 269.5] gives 8.704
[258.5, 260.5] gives 7.435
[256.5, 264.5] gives 7.935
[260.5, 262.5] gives 7.931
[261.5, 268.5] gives 8.695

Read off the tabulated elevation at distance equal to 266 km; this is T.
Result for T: 8.482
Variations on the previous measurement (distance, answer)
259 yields 7.435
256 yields 7.953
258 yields 7.433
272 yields 8.847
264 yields 7.792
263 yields 7.935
